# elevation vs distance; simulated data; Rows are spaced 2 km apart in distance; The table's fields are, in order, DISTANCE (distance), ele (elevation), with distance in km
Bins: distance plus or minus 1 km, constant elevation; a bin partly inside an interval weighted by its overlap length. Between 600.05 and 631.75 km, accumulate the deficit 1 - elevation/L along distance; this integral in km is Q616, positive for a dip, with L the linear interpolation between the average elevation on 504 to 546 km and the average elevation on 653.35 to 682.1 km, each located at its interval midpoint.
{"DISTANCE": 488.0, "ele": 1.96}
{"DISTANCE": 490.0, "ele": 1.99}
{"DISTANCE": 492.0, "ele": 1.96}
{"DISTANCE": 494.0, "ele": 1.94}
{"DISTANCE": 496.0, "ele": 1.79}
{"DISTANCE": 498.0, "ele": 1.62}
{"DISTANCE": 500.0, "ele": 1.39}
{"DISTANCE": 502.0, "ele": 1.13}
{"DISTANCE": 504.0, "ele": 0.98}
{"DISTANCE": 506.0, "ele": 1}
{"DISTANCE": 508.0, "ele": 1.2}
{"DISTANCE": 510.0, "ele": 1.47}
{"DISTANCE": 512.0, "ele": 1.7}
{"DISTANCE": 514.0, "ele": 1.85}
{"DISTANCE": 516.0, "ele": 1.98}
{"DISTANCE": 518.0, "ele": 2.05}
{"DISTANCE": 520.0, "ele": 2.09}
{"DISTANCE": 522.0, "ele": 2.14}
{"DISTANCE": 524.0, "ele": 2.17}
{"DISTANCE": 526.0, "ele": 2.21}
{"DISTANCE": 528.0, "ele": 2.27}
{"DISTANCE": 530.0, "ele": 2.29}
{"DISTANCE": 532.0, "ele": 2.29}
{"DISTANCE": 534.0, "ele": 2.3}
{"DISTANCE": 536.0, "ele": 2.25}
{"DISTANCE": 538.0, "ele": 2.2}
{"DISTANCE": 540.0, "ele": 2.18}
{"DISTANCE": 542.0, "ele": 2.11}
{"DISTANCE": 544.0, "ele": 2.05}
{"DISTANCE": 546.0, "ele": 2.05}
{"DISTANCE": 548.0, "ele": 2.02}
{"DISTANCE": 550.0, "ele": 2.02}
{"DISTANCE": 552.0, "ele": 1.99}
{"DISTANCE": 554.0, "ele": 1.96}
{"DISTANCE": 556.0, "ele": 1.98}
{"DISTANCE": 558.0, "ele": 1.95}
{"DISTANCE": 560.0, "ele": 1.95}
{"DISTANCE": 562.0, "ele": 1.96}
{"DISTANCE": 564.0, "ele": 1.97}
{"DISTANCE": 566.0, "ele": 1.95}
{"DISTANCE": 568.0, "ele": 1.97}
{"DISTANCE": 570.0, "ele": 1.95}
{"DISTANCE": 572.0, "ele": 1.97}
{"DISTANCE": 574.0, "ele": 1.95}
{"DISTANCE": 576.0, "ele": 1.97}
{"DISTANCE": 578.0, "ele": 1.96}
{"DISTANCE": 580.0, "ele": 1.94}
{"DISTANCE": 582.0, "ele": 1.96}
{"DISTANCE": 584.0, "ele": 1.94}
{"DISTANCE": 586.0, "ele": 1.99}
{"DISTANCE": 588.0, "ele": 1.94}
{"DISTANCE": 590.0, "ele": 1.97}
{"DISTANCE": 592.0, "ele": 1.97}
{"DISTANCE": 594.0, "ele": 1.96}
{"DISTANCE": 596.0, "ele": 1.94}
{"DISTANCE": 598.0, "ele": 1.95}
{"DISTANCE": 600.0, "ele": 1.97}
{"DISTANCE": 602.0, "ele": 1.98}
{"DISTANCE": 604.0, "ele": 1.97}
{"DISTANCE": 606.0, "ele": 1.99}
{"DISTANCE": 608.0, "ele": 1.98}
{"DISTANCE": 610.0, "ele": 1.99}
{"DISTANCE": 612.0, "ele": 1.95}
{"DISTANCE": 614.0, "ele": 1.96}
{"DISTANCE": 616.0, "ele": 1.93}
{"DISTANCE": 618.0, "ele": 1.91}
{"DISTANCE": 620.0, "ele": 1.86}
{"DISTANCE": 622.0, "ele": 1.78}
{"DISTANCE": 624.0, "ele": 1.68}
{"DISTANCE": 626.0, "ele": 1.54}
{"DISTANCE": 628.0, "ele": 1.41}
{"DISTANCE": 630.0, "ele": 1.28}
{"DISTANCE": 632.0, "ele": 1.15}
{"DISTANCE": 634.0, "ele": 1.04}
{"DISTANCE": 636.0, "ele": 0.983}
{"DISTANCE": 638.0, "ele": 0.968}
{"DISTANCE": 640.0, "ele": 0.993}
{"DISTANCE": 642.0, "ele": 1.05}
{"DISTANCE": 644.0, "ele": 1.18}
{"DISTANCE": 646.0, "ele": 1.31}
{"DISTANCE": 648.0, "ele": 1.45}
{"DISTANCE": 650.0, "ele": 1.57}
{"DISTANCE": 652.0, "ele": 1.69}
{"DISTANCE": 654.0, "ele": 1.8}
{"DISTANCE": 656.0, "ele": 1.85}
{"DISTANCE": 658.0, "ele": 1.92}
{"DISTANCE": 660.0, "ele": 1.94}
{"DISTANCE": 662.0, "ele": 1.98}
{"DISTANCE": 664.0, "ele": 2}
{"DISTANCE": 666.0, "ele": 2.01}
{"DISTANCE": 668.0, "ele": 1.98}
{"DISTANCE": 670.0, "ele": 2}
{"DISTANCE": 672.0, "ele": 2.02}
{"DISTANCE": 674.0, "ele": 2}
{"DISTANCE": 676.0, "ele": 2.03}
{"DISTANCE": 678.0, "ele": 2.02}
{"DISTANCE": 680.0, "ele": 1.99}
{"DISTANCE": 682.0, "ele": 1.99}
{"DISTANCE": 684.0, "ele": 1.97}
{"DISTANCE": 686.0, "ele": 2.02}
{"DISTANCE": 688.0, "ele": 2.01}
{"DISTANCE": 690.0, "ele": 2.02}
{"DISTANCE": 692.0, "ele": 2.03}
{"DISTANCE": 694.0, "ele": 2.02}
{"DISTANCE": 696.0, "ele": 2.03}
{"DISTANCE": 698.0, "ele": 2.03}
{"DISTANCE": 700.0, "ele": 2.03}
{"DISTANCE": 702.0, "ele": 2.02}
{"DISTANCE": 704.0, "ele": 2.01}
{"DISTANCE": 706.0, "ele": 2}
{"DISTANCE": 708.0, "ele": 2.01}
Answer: 2.7 km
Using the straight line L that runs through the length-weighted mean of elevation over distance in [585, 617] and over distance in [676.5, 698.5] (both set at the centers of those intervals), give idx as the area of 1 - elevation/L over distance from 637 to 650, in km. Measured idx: 5.2 km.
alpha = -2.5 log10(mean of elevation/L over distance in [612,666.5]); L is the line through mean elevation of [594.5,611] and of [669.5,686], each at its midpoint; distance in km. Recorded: 0.258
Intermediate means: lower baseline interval 1.97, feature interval 1.57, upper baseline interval 2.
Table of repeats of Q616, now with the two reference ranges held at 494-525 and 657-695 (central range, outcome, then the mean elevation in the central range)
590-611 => -1.50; 1.97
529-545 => -4.73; 2.21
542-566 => -3.50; 1.99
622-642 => 6.90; 1.25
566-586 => -1.92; 1.96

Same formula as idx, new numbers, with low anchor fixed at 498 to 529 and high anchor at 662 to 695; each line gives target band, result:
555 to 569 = -1.3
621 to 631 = 1.9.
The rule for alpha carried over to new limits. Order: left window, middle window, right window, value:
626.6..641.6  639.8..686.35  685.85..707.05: -0.159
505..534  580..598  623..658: -0.217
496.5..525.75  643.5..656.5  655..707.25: 0.238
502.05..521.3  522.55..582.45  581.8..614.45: -0.176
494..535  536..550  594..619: -0.142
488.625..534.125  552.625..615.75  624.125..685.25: -0.141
